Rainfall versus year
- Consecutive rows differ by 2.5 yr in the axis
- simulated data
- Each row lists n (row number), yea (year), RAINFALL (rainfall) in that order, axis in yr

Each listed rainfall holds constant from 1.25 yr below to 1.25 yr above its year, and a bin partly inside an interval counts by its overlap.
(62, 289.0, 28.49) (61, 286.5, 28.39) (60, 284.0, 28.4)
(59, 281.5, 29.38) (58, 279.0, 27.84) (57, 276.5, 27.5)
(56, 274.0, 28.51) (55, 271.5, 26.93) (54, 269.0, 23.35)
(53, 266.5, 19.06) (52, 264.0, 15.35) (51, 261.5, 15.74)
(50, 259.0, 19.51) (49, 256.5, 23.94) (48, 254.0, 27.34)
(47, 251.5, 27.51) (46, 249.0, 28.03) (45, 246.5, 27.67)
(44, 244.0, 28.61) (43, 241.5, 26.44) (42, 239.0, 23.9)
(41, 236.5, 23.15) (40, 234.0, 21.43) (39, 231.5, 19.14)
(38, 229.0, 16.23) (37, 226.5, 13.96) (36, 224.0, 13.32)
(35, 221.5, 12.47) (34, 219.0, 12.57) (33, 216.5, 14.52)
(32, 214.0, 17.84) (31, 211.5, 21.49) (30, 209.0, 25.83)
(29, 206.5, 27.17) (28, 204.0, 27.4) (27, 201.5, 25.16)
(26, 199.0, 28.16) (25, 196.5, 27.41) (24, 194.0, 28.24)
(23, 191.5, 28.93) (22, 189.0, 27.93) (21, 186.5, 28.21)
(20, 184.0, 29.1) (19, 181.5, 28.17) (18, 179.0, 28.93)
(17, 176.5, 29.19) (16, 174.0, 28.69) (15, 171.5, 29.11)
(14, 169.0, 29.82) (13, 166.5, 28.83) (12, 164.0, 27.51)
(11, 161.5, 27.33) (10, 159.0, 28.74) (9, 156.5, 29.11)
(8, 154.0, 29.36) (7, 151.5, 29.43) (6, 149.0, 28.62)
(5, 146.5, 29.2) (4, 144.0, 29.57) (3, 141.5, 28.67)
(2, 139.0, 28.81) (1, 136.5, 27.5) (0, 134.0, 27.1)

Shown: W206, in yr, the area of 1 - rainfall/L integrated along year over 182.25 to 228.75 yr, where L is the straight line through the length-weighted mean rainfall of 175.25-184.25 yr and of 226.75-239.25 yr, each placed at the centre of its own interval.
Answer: 4.20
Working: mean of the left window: 28.8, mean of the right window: 20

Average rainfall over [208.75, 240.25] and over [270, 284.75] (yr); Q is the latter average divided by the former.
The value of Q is 1.56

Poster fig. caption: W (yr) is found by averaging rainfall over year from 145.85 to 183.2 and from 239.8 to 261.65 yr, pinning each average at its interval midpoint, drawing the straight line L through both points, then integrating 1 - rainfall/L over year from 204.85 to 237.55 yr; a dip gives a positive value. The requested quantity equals 10.0 yr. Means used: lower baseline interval 28.8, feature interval 18.5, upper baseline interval 25.4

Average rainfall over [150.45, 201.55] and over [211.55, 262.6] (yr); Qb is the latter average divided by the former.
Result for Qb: 0.7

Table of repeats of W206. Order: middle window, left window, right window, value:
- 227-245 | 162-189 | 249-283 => 2.4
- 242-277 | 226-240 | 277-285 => 0.2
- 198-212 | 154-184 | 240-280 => 0.5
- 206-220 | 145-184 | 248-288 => 3.8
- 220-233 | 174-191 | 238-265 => 5.4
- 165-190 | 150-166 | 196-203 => -0.9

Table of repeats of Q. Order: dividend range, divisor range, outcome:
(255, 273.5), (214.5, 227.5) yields 1.54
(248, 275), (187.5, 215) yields 0.89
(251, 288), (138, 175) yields 0.85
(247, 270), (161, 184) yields 0.78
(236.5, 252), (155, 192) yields 0.93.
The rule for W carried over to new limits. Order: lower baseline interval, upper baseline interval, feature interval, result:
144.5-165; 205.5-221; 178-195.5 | -3.6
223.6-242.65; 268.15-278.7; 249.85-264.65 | 1.2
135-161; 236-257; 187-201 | -0.1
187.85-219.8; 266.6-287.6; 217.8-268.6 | 9.8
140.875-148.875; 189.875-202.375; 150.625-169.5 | 0.0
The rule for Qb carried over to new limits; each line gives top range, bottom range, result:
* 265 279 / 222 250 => 1.16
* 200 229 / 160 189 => 0.67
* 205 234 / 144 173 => 0.62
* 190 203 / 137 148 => 0.95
